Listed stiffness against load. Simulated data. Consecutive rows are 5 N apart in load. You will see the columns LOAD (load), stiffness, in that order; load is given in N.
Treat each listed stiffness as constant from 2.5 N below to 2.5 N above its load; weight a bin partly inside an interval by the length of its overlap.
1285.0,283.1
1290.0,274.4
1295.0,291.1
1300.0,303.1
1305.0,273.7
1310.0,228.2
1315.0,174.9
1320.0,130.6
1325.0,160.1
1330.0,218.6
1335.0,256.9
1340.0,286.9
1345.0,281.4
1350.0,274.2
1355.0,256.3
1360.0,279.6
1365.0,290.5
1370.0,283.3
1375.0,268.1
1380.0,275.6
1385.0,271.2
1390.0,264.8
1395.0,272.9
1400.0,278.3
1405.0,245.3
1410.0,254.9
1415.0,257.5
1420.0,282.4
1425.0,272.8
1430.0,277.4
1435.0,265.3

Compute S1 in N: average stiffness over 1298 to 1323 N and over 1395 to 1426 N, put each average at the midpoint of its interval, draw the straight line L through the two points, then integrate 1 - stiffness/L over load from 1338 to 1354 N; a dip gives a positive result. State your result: -2.9 N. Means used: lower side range 219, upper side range 265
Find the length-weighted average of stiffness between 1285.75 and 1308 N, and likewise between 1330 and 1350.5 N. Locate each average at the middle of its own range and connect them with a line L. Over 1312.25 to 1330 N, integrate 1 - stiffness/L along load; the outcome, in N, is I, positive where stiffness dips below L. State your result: 7.09 N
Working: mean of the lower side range 284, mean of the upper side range 268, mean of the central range 165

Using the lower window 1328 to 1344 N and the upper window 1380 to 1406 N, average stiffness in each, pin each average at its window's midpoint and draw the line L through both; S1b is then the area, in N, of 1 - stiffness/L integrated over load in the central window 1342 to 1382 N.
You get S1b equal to -2.06 N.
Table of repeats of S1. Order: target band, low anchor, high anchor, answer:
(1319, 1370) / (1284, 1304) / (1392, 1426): 5.3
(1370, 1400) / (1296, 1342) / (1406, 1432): -2.2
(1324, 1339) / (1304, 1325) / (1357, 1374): -0.1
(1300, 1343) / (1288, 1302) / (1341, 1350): 9.5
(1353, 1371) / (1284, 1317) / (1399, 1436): -0.9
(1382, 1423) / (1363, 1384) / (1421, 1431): 1.6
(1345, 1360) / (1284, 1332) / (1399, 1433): -1.5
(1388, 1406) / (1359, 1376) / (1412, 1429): 0.6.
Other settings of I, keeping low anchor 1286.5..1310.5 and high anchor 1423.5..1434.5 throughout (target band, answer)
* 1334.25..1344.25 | 0.0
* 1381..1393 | 0.3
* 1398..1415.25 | 1.0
